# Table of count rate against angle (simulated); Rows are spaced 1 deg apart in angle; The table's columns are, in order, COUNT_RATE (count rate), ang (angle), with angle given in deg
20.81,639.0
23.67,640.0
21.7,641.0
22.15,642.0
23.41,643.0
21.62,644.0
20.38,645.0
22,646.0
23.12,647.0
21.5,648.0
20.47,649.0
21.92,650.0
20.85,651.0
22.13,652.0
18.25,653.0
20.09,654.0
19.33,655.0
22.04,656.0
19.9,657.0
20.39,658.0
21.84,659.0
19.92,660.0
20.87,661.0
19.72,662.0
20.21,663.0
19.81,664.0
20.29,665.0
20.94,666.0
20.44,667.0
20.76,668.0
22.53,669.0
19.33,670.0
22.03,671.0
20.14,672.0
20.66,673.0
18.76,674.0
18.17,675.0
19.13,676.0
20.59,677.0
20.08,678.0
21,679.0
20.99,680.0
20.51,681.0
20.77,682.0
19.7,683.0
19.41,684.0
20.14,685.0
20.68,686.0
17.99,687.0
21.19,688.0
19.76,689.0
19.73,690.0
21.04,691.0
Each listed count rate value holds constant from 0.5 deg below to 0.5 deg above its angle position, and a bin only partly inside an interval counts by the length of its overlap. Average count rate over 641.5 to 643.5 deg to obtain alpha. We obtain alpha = 22.8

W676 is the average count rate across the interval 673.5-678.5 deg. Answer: 19.3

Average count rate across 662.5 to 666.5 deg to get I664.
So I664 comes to 20.3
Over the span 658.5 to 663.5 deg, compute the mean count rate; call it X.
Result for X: 20.5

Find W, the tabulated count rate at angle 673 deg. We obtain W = 20.66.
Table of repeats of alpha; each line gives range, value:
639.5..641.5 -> 22.7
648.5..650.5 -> 21.2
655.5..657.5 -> 21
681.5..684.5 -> 20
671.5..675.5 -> 19.4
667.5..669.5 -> 21.6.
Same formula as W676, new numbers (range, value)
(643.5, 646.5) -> 21.3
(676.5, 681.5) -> 20.6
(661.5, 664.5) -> 19.9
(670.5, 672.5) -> 21.1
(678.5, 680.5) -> 21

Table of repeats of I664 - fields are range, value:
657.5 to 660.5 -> 20.7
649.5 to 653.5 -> 20.8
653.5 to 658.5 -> 20.4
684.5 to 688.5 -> 20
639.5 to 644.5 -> 22.5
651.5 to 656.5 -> 20.4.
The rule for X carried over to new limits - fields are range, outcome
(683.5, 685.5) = 19.8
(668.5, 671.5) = 21.3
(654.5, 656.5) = 20.7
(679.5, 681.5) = 20.8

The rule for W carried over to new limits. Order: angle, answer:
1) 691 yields 21.04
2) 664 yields 19.81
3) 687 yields 17.99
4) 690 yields 19.73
